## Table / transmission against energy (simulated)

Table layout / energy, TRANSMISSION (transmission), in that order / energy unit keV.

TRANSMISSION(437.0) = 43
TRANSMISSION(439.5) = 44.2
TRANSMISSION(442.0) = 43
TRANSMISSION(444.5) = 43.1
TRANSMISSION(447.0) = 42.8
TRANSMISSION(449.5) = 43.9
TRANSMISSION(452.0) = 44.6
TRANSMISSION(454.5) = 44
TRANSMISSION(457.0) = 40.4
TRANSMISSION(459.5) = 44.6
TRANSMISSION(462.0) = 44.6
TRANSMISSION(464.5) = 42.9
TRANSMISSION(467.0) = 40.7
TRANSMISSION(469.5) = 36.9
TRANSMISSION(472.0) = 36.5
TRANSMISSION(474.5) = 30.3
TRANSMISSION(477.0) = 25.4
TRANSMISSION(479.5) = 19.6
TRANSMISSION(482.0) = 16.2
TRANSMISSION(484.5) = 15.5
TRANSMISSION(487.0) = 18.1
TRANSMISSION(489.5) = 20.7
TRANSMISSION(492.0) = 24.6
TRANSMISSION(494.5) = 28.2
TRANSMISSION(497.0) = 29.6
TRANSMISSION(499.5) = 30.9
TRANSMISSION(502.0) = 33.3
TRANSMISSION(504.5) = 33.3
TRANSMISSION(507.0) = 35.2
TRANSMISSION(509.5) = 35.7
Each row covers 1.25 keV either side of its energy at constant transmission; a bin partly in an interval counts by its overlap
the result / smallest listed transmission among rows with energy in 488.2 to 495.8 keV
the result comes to 20.7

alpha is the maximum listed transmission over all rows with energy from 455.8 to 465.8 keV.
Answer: 44.6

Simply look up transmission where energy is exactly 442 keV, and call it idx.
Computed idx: 43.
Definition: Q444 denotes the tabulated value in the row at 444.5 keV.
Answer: 43.1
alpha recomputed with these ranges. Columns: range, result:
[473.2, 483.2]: 30.3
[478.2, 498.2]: 29.6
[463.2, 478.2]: 42.9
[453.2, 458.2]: 44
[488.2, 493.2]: 24.6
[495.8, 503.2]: 33.3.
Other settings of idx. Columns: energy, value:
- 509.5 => 35.7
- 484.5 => 15.5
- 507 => 35.2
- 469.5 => 36.9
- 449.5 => 43.9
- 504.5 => 33.3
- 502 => 33.3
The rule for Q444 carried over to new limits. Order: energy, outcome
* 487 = 18.1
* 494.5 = 28.2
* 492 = 24.6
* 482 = 16.2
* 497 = 29.6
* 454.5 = 44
